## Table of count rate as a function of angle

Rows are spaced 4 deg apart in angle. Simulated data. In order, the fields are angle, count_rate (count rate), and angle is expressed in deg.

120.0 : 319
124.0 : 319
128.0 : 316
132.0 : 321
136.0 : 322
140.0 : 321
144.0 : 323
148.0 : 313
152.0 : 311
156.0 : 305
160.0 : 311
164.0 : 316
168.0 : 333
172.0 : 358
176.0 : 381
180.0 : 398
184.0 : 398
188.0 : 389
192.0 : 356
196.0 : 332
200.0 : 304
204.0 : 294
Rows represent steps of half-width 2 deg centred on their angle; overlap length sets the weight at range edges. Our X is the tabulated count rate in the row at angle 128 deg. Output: 316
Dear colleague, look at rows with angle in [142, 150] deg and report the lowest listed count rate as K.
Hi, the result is 313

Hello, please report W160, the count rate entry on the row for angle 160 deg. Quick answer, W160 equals 311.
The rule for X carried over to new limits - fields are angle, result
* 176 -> 381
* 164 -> 316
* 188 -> 389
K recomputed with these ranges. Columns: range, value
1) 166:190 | 333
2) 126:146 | 316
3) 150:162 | 305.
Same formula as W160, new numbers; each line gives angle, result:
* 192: 356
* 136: 322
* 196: 332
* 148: 313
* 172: 358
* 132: 321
